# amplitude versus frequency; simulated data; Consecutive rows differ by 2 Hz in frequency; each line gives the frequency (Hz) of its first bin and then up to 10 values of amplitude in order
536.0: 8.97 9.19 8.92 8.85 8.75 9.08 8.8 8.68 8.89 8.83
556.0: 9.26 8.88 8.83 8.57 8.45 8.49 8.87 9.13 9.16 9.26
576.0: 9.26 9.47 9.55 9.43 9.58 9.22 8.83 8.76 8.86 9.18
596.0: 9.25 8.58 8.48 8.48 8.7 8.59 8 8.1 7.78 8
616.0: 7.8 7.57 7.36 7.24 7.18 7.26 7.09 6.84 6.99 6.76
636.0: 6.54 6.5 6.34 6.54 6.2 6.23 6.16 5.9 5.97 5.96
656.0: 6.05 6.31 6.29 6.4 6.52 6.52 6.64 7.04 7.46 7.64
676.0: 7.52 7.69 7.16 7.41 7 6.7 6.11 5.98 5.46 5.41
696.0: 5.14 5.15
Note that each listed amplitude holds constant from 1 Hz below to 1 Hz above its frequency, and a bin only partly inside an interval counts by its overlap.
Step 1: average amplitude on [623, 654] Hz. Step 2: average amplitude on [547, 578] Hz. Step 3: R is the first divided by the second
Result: 0.7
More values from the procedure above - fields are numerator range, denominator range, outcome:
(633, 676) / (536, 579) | 0.73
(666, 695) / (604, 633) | 0.89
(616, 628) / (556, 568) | 0.84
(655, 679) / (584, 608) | 0.78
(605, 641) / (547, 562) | 0.83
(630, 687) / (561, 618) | 0.76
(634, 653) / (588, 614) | 0.74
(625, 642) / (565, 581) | 0.74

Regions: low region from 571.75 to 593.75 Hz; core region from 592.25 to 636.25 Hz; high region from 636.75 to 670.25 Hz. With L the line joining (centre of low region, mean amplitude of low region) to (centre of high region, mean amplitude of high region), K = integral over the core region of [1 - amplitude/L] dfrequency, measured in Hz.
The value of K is 0.5 Hz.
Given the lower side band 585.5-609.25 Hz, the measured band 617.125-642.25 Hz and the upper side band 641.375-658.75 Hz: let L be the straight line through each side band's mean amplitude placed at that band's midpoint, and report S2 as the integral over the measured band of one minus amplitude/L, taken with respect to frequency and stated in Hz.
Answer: 0.67 Hz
